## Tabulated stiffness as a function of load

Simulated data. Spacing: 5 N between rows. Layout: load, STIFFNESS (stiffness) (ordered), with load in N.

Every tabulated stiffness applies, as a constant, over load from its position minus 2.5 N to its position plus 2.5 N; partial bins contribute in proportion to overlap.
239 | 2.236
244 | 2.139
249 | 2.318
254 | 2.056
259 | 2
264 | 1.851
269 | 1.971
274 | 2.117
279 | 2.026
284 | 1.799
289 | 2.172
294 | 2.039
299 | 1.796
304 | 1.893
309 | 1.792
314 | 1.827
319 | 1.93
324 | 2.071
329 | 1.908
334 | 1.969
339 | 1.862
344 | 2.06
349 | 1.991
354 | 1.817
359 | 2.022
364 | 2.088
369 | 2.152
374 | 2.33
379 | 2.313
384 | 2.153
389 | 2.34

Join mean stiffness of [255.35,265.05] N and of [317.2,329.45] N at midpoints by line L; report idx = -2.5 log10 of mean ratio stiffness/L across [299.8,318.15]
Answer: 0.08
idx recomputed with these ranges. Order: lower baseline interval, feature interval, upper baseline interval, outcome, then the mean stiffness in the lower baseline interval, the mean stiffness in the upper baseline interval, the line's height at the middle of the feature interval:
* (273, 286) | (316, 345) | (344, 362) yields 0.004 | 1.97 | 1.96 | 1.97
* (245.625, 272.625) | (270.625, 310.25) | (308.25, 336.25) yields 0.014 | 2.05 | 1.92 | 1.99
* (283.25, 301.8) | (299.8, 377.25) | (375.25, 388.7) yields 0.073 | 1.96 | 2.26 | 2.12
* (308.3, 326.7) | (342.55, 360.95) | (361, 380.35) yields 0.074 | 1.92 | 2.21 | 2.11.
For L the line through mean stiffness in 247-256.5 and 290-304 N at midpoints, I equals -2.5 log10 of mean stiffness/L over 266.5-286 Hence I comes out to 0.04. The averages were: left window 2.18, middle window 1.98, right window 1.94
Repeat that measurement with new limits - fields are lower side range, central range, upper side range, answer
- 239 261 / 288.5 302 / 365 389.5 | 0.107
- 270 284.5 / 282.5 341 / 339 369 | 0.043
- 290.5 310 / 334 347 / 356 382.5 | 0.052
